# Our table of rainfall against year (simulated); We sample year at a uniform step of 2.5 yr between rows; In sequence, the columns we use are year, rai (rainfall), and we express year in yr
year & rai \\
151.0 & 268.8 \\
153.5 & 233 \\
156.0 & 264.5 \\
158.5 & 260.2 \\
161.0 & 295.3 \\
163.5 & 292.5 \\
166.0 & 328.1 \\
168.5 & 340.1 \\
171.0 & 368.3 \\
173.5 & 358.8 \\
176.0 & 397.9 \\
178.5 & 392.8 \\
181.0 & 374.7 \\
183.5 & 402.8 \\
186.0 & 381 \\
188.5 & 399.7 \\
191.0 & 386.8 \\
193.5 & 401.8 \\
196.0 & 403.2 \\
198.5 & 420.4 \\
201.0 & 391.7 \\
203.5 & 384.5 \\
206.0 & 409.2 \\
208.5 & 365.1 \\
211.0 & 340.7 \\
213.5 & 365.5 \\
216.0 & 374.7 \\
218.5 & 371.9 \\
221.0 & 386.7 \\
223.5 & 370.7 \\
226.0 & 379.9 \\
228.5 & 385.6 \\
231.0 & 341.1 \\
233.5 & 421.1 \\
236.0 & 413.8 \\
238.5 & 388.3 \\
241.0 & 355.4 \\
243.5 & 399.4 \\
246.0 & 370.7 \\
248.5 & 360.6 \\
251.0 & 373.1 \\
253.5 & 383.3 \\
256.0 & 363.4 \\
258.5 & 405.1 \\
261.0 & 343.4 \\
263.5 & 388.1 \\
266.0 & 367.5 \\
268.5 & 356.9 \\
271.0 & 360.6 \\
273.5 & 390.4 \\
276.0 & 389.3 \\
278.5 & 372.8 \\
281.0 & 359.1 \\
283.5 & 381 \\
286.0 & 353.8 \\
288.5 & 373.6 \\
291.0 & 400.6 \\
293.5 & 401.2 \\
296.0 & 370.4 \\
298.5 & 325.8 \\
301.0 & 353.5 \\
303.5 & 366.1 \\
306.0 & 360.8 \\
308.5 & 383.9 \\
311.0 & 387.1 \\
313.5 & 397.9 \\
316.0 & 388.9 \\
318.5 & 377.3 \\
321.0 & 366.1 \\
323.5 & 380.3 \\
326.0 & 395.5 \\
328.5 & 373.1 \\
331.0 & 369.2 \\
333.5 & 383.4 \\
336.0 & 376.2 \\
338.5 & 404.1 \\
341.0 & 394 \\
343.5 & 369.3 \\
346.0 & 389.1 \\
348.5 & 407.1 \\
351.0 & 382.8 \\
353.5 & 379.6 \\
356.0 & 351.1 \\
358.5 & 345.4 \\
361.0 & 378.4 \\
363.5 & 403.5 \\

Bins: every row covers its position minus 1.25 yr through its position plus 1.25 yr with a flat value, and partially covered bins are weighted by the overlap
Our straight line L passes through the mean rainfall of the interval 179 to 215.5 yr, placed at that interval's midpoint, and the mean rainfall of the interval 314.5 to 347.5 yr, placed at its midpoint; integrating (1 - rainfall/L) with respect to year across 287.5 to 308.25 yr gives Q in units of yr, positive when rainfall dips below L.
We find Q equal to 0.8 yr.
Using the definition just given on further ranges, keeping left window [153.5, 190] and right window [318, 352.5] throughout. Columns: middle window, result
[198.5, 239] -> -3.1 yr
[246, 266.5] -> -0.5 yr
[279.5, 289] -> 0.1 yr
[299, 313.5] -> 0.2 yr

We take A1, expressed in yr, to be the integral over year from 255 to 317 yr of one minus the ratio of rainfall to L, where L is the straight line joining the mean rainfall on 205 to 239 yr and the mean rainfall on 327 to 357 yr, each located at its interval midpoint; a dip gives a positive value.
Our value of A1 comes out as 1.1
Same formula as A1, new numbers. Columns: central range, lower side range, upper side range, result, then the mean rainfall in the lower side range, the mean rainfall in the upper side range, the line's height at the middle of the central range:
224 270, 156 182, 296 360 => -2.8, 337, 376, 356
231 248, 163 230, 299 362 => -0.4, 378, 378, 378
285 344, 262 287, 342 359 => -0.5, 372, 376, 374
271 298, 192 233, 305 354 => 0.4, 382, 383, 383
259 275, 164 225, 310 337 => 0.4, 379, 381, 380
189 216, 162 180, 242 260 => -1.7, 354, 379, 363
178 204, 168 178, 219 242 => -1.4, 370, 382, 374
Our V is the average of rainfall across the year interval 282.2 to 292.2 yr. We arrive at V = 377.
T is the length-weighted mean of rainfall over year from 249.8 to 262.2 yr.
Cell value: 374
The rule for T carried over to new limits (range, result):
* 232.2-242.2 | 395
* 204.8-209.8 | 386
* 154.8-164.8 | 278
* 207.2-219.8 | 364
